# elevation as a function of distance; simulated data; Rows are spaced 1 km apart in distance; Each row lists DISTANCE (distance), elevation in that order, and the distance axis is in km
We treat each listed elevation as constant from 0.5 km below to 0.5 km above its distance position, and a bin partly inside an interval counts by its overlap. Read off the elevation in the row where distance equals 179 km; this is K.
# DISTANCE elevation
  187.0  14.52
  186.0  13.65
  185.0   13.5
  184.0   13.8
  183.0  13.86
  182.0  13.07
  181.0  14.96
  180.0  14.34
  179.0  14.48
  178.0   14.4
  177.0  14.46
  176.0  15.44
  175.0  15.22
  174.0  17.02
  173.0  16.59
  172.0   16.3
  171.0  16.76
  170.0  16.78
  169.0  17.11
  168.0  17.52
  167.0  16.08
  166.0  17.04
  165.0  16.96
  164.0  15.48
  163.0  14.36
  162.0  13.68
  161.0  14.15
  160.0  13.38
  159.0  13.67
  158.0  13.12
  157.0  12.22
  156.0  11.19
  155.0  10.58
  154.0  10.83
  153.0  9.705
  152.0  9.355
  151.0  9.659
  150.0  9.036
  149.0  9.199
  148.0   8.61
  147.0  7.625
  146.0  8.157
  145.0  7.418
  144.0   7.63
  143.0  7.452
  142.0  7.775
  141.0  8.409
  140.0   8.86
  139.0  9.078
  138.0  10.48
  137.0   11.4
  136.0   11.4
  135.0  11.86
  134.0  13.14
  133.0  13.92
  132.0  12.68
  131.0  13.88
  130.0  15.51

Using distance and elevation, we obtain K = 14.48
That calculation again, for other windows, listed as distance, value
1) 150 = 9.036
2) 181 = 14.96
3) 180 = 14.34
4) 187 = 14.52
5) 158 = 13.12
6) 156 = 11.19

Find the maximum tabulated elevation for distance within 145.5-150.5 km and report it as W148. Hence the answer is 9.199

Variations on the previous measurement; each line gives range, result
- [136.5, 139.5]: 11.4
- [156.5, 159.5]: 13.67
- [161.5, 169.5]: 17.52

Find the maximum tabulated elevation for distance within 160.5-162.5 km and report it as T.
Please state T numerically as 14.15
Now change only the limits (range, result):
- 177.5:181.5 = 14.96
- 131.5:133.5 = 13.92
